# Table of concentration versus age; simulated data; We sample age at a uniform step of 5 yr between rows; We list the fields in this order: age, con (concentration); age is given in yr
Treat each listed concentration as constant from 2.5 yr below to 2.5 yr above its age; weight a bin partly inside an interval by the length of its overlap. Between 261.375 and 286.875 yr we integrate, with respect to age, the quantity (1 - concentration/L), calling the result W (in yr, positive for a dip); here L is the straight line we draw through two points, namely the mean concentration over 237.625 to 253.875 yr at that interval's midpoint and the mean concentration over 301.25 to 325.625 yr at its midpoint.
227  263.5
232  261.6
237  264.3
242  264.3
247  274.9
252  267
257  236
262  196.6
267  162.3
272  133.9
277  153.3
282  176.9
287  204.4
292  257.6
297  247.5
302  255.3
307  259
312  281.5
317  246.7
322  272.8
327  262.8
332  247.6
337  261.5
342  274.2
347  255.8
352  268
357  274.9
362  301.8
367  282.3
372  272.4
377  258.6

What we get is 9.6 yr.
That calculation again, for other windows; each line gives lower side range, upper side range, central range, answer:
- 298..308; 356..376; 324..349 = 0.8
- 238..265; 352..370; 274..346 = 6.6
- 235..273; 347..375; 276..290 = 3.4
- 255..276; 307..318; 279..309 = 0.1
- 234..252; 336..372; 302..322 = 0.7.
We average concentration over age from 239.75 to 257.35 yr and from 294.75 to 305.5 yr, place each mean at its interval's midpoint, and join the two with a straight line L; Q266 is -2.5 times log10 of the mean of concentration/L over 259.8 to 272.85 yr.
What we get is 0.48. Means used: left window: 263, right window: 252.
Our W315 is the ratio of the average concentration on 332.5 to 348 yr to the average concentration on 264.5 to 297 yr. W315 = 1.41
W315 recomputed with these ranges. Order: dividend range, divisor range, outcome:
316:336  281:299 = 1.15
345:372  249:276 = 1.40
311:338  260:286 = 1.57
